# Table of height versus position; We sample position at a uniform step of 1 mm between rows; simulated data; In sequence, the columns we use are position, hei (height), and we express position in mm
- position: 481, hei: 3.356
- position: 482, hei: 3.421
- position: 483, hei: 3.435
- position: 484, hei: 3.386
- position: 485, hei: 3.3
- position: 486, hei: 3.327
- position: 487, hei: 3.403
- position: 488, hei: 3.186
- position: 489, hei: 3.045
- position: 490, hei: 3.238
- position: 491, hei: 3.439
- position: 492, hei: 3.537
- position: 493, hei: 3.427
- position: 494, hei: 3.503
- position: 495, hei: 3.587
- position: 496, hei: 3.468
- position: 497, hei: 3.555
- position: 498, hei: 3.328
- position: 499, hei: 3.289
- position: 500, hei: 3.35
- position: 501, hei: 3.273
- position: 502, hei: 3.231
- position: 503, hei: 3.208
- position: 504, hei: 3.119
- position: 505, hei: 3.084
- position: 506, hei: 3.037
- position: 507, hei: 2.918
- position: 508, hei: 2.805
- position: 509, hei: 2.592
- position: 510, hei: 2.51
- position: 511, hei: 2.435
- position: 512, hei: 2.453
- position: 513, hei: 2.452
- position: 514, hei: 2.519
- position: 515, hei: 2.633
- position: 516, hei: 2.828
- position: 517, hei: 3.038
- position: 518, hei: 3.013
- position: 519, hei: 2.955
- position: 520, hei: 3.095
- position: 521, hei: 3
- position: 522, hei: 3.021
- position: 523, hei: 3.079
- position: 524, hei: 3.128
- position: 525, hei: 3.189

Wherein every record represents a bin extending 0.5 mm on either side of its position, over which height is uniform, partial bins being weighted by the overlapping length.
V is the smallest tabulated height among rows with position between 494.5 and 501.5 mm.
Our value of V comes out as 3.273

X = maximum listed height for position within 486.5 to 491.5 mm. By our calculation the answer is 3.439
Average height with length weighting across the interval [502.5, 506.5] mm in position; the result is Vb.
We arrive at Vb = 3.11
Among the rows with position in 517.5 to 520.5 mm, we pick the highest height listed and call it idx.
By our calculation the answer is 3.095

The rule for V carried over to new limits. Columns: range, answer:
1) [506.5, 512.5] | 2.435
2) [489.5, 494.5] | 3.238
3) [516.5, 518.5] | 3.013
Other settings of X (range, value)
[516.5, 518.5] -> 3.038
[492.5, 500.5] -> 3.587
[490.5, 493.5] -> 3.537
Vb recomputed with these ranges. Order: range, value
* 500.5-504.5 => 3.21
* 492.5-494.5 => 3.46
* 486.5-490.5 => 3.22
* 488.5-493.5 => 3.34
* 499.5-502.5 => 3.28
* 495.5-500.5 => 3.4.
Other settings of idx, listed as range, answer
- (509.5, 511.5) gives 2.51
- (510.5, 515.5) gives 2.633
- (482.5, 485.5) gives 3.435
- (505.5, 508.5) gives 3.037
